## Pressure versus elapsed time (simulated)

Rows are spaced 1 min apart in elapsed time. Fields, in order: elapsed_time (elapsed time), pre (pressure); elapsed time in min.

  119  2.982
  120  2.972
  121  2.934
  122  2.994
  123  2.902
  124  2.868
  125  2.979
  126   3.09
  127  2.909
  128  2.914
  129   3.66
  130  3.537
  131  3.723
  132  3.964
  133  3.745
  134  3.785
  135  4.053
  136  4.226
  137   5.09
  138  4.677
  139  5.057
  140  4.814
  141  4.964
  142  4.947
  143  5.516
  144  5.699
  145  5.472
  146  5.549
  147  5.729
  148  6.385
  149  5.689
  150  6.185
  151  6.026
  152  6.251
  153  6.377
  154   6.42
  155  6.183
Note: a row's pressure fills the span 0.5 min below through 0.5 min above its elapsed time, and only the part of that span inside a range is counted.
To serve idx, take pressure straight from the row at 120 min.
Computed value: 2.972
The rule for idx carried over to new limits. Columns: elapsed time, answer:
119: 2.982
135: 4.053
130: 3.537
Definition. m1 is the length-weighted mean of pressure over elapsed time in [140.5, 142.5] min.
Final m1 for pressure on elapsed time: 4.96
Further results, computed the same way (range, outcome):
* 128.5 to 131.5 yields 3.64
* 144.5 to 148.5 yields 5.78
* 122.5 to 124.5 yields 2.88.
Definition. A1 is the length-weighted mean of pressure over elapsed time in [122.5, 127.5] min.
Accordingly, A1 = 2.95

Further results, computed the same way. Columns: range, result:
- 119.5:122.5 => 2.97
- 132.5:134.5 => 3.77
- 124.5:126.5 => 3.03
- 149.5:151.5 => 6.11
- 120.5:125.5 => 2.94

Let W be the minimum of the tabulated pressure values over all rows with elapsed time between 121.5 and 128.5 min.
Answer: 2.868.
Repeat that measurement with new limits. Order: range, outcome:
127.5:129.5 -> 2.914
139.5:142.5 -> 4.814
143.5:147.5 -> 5.472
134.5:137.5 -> 4.053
